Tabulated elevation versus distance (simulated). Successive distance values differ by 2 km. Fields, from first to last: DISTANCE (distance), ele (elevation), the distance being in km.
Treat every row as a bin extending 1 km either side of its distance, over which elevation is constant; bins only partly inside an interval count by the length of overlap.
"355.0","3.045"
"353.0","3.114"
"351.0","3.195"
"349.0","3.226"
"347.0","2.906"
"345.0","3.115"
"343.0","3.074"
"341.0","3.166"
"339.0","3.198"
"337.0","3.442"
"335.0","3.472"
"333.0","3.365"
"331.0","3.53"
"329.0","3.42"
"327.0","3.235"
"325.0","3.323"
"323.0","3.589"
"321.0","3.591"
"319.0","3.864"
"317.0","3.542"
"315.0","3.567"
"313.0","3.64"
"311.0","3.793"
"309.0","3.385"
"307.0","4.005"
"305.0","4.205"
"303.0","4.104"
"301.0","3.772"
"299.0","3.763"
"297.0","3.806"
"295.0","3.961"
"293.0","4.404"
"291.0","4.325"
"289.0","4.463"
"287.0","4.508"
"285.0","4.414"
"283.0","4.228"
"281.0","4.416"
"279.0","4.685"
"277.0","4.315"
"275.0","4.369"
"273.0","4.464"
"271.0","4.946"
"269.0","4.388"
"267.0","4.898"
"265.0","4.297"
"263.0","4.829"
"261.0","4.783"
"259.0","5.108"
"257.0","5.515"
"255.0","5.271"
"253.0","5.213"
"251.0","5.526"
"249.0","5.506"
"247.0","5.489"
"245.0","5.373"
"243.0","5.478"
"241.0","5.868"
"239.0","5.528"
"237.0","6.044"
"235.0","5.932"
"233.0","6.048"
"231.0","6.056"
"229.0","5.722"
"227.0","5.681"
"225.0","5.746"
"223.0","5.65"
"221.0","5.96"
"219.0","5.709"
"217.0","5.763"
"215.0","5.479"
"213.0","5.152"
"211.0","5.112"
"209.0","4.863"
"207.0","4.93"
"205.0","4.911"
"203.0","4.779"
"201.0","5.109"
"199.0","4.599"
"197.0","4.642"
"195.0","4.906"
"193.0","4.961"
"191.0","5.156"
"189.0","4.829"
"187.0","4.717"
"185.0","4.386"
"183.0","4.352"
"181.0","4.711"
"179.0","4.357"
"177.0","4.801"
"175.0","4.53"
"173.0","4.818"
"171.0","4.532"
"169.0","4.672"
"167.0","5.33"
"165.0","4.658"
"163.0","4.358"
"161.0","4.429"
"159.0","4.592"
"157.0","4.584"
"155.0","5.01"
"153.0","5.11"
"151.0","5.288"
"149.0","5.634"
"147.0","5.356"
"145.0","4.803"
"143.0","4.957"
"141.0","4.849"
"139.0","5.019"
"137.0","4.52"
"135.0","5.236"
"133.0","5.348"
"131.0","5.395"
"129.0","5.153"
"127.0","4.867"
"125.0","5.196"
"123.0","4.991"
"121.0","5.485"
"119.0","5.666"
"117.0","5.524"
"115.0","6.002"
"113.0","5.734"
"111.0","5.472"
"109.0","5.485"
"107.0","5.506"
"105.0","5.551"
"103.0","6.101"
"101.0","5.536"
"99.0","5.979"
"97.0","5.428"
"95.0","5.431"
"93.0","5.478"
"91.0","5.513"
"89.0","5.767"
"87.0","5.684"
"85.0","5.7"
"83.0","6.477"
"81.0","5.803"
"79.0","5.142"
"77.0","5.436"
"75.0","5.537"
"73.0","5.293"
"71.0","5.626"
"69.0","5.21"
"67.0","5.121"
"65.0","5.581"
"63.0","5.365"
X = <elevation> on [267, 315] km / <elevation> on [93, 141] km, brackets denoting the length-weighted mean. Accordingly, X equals 0.78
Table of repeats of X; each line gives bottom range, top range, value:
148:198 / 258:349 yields 0.83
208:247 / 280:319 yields 0.71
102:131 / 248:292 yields 0.87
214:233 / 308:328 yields 0.62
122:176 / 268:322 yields 0.83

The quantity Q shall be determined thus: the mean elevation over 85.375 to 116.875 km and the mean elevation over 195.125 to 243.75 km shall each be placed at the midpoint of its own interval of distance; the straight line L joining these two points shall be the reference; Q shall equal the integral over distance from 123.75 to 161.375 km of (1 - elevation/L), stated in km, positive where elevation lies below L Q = 3.7 km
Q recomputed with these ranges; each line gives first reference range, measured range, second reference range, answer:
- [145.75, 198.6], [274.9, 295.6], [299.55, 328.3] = -2.49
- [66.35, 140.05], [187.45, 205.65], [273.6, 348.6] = -0.61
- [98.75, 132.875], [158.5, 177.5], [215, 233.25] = 3.25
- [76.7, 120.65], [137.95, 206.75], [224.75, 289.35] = 7.53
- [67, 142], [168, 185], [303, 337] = 0.90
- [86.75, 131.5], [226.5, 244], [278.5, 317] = -4.94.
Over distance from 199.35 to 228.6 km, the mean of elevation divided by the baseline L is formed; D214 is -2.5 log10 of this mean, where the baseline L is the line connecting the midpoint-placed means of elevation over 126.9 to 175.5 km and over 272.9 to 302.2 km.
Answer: -0.16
